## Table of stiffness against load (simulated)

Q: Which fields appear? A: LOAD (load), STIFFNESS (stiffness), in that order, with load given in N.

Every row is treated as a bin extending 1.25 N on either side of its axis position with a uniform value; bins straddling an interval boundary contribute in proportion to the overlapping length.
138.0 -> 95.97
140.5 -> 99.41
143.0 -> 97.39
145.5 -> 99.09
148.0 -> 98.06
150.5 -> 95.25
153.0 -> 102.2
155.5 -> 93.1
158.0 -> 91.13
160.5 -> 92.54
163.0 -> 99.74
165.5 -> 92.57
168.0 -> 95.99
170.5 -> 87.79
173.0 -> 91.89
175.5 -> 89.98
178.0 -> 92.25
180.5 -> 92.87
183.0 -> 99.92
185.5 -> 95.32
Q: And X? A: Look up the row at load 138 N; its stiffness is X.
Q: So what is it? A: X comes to 95.97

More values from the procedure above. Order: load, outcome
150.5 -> 95.25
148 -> 98.06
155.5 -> 93.1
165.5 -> 92.57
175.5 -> 89.98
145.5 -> 99.09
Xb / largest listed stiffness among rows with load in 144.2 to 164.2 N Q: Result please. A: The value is 102.2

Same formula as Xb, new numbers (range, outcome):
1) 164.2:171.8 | 95.99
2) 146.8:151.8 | 98.06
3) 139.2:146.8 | 99.41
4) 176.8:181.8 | 92.87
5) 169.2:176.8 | 91.89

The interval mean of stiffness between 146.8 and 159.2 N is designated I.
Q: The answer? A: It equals 96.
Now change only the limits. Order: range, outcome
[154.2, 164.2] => 94.1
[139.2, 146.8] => 98.6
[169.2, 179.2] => 90.5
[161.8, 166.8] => 96.1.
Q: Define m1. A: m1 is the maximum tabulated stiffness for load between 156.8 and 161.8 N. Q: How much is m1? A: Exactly 92.54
